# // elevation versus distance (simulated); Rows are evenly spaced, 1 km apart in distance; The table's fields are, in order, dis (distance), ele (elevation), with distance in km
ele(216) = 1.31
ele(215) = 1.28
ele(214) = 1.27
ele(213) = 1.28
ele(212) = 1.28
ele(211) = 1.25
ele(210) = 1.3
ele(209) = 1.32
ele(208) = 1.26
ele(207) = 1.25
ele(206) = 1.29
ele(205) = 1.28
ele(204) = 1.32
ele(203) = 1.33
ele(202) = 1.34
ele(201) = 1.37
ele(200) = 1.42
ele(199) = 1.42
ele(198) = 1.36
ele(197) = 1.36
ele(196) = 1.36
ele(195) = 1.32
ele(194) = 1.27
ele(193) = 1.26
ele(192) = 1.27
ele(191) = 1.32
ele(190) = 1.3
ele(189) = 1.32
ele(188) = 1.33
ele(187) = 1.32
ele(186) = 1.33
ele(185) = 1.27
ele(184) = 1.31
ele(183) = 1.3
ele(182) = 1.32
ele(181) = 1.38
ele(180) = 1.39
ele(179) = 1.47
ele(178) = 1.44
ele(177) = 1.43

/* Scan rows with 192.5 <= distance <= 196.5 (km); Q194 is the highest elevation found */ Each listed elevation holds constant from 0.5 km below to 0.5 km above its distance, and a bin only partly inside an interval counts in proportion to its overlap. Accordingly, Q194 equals 1.36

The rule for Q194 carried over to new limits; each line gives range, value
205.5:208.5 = 1.29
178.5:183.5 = 1.47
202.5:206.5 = 1.33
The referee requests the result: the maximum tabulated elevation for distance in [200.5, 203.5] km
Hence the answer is 1.37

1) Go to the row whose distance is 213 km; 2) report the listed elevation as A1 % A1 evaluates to 1.28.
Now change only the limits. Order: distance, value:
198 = 1.36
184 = 1.31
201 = 1.37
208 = 1.26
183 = 1.3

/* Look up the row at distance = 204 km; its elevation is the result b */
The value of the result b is 1.32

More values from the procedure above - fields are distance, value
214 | 1.27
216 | 1.31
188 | 1.33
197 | 1.36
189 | 1.32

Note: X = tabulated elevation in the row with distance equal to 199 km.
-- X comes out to 1.42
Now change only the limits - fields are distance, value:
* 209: 1.32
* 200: 1.42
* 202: 1.34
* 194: 1.27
